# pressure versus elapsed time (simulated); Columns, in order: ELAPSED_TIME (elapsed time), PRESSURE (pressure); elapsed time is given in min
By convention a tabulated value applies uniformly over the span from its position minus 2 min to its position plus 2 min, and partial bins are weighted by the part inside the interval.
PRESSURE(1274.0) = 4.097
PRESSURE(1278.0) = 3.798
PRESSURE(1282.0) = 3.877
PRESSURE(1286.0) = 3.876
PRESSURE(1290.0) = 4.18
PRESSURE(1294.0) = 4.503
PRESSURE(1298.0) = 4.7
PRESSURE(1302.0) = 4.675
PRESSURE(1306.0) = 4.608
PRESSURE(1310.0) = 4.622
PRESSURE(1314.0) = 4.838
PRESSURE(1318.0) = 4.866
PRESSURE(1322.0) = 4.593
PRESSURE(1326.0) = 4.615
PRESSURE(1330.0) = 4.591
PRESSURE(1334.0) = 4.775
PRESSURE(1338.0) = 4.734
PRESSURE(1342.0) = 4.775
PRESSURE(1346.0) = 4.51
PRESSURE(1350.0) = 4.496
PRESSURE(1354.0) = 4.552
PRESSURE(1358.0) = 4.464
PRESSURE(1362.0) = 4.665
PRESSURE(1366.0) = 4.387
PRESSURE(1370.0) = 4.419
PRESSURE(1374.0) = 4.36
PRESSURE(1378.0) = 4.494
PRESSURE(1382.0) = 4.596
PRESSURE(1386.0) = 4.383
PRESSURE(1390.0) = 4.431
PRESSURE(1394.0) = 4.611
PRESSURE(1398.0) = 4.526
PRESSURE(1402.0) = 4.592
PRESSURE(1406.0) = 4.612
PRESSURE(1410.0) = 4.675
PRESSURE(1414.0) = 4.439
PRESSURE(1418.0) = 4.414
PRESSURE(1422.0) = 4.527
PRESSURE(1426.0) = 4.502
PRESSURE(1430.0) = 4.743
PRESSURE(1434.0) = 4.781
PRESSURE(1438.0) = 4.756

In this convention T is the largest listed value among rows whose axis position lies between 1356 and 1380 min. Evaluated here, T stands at 4.665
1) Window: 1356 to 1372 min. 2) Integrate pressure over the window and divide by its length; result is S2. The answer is 4.48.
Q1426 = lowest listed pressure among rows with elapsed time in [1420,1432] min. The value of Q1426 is 4.502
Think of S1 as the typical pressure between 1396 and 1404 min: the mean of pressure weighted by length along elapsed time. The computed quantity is 4.56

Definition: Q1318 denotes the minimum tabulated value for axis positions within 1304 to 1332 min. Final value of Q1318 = 4.591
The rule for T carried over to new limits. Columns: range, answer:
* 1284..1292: 4.18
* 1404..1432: 4.743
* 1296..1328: 4.866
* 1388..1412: 4.675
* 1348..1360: 4.552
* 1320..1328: 4.615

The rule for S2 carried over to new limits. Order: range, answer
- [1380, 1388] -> 4.49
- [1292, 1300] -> 4.6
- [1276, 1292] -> 3.93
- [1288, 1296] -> 4.34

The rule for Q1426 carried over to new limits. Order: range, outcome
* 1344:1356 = 4.496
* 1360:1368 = 4.387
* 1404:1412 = 4.612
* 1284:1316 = 3.876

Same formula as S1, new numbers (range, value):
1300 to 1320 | 4.72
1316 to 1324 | 4.73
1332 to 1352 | 4.66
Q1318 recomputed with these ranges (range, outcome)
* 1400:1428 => 4.414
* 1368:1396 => 4.36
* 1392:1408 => 4.526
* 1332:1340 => 4.734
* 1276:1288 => 3.798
